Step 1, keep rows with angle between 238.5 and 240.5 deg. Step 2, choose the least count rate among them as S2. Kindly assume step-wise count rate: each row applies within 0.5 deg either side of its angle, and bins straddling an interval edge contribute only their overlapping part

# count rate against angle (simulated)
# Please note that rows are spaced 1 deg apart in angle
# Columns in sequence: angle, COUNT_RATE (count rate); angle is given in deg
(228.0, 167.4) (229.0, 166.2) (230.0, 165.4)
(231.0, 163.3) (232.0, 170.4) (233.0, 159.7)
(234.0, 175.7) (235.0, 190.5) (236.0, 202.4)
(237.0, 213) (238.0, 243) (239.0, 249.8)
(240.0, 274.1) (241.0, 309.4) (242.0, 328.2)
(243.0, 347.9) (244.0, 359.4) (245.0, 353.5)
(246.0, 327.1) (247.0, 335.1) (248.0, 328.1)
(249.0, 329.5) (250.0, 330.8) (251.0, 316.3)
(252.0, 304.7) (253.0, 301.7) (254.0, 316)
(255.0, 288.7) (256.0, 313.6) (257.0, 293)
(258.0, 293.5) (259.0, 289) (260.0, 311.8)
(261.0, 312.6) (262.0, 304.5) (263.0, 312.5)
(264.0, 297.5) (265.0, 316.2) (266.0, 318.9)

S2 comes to 249.8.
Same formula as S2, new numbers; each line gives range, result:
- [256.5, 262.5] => 289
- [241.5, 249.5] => 327.1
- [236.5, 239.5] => 213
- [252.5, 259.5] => 288.7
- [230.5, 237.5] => 159.7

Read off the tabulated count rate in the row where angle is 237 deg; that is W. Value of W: 213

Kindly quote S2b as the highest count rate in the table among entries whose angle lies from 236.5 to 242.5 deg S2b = 328.2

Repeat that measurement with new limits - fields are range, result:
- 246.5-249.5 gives 335.1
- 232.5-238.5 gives 243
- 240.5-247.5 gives 359.4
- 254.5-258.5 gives 313.6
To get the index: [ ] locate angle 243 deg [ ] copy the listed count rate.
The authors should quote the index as 347.9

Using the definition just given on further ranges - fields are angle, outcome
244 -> 359.4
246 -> 327.1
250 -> 330.8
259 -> 289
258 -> 293.5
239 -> 249.8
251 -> 316.3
